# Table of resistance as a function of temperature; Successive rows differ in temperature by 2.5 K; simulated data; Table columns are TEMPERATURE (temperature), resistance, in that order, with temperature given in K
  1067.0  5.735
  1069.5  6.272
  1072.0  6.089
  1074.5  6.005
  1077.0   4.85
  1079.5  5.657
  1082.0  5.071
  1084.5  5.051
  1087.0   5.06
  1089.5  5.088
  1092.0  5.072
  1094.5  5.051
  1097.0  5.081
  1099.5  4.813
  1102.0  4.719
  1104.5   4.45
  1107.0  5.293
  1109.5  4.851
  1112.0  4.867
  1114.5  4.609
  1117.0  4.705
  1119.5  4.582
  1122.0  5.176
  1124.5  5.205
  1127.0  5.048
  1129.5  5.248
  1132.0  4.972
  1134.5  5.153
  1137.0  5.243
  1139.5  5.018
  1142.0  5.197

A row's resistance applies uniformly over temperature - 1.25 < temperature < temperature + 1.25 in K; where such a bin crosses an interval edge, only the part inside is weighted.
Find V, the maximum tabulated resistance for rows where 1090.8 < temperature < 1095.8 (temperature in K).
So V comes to 5.072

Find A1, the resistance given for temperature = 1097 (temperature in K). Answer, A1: 5.081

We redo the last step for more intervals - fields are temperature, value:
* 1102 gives 4.719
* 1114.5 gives 4.609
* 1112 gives 4.867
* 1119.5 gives 4.582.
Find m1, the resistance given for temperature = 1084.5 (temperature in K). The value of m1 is 5.051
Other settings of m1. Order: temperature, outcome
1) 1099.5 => 4.813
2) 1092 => 5.072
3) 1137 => 5.243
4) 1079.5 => 5.657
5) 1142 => 5.197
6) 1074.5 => 6.005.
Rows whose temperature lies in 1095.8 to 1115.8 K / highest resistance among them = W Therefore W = 5.293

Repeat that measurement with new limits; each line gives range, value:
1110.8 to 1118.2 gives 4.867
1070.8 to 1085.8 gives 6.089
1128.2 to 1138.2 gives 5.248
